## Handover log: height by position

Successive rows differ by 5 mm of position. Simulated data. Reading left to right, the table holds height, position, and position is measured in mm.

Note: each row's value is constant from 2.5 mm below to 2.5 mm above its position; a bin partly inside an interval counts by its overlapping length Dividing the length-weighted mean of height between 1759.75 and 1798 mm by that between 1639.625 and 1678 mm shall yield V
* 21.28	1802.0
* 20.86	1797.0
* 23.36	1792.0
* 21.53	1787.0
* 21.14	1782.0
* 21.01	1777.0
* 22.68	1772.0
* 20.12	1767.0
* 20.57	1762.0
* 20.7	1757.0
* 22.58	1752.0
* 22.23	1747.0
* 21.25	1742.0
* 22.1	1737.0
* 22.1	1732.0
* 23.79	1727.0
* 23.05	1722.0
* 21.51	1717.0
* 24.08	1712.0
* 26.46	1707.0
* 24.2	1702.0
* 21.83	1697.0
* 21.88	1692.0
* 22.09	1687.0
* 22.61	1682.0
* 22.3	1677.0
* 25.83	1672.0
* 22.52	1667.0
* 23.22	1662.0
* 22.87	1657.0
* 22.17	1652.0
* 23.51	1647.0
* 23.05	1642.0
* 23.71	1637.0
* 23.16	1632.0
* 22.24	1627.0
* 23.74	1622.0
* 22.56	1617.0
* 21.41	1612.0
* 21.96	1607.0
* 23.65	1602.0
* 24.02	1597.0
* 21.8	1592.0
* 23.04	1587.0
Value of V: 0.92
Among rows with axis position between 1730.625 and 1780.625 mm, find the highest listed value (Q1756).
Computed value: 22.68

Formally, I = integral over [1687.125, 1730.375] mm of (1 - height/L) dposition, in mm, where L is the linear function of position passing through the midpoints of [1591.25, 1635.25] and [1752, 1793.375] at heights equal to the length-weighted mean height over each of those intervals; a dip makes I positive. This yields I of -2.6 mm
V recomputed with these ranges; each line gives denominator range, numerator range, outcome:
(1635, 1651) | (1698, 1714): 1.06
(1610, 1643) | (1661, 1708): 1.02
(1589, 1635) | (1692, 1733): 1.03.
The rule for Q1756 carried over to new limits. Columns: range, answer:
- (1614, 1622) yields 23.74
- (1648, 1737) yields 26.46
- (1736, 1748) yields 22.23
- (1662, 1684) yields 25.83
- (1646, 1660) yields 23.51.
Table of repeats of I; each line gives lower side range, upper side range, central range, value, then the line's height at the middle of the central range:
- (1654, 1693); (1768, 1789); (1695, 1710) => -1.1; 22.5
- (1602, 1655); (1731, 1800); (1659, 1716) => -2.7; 22.3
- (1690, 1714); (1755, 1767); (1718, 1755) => -0.9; 21.9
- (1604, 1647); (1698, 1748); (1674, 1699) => 0.8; 23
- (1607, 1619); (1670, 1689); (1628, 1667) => -0.8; 22.6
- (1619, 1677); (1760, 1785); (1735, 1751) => -0.2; 21.6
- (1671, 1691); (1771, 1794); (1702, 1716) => -1.3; 22.6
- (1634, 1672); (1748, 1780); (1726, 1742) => -0.4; 21.8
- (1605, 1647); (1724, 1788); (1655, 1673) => -0.8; 22.5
